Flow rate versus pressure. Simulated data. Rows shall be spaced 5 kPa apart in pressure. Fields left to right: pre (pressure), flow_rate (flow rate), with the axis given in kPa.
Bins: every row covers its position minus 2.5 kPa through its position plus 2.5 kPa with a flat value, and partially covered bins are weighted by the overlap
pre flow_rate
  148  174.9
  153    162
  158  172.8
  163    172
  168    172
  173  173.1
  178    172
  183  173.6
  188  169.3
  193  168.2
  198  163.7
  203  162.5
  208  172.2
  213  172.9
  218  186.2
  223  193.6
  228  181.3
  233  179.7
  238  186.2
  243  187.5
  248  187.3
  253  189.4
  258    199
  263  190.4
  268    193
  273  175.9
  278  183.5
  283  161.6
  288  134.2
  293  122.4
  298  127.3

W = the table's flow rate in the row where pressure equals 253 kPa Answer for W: 189.4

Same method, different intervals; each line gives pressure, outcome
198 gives 163.7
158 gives 172.8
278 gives 183.5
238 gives 186.2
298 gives 127.3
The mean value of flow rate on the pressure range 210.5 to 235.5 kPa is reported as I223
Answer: 183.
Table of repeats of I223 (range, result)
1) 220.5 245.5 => 186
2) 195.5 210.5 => 166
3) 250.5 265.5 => 193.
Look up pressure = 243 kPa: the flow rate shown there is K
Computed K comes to 187.5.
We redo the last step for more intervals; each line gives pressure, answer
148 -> 174.9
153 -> 162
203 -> 162.5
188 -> 169.3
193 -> 168.2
